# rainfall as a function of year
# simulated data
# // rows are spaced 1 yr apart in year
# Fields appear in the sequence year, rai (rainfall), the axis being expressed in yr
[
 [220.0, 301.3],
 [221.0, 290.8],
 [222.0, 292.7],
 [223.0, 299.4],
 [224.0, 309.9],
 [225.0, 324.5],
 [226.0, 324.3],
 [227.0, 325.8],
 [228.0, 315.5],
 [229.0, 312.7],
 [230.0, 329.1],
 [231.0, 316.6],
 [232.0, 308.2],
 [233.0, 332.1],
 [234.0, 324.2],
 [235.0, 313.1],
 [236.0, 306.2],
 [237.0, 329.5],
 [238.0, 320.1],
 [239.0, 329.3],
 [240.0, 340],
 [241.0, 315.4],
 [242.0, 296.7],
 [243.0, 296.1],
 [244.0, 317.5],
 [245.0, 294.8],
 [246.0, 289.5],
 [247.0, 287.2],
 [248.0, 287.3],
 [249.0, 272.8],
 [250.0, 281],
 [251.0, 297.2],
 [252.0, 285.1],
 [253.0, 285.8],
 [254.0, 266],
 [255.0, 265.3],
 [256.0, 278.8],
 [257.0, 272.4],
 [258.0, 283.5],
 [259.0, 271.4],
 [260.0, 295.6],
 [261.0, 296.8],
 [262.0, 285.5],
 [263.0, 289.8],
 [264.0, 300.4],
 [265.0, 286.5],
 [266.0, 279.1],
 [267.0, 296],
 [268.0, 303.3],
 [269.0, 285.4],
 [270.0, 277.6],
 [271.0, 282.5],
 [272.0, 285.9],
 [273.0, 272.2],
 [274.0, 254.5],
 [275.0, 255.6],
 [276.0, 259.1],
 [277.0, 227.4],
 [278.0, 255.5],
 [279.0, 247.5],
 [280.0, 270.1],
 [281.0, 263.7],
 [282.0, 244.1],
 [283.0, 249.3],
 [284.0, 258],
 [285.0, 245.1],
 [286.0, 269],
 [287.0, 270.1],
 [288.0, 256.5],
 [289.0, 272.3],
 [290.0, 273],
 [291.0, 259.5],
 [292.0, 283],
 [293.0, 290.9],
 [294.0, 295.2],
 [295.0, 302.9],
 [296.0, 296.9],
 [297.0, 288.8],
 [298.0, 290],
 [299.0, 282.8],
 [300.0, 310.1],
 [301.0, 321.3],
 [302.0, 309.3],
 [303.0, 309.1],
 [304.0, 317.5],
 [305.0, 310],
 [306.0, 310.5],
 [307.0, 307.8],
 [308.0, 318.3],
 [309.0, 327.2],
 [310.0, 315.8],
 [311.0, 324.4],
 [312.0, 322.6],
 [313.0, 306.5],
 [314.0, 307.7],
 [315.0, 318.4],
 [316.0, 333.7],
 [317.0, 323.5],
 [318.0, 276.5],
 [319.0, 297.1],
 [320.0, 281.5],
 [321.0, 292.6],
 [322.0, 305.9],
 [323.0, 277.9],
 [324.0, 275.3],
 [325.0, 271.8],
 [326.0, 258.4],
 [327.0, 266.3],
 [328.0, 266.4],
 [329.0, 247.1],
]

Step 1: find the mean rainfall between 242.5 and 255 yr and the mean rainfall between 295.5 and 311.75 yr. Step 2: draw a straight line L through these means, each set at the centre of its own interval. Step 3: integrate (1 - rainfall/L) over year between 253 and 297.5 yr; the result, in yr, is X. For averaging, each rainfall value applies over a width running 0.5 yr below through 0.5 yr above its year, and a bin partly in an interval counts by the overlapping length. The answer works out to 3.5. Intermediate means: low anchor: 287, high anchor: 309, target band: 274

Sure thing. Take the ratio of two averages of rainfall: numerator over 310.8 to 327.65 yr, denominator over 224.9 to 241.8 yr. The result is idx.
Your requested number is 0.92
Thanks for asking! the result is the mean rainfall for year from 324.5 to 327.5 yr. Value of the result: 266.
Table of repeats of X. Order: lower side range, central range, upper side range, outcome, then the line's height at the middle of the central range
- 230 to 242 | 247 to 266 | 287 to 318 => 1.9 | 315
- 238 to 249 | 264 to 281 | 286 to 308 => 1.5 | 298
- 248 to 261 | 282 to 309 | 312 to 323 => 0.7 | 296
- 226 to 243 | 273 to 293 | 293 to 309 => 3.2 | 309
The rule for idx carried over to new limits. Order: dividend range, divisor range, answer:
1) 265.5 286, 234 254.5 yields 0.88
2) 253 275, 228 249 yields 0.90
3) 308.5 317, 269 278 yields 1.21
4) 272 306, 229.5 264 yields 0.93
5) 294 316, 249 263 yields 1.10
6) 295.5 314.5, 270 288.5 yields 1.19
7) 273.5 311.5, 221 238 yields 0.90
